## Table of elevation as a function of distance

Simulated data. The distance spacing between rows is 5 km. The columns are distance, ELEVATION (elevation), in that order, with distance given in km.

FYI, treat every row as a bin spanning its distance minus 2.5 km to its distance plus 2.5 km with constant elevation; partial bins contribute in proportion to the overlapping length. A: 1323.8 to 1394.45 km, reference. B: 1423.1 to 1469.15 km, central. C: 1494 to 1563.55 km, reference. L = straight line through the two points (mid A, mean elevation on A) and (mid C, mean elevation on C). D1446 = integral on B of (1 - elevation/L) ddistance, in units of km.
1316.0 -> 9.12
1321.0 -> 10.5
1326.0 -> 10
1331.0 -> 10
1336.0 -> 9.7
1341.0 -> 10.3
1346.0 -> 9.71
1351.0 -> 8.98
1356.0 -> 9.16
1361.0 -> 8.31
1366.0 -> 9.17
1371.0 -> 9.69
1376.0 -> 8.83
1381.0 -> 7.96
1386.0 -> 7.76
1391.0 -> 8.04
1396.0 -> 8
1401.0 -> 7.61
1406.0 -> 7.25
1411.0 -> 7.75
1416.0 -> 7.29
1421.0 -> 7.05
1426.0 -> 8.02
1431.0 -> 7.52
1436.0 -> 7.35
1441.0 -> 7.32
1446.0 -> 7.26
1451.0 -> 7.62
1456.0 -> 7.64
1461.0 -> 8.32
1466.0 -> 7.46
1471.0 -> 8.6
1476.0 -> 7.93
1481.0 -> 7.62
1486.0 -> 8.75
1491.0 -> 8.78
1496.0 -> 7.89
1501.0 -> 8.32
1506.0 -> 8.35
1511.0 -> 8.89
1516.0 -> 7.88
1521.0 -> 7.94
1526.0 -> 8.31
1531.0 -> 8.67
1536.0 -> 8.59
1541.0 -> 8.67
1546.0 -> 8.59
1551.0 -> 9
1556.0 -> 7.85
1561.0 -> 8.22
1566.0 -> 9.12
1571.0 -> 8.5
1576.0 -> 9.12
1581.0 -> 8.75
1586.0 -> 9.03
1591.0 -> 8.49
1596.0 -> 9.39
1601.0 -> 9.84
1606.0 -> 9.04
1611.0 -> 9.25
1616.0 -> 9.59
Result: 5.8 km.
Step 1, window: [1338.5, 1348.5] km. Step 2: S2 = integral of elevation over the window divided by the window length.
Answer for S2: 10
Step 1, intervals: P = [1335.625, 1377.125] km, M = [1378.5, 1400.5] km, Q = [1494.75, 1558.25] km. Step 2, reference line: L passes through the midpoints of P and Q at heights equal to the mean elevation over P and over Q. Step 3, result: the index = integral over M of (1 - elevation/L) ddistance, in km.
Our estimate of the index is 2.9 km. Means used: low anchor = 9.31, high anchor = 8.39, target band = 7.91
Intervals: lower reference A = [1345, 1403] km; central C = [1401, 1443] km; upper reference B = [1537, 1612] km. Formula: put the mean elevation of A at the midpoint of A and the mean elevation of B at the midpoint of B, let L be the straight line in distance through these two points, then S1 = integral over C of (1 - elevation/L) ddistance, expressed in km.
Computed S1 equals 5.8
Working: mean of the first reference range 8.58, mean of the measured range 7.46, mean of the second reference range 8.84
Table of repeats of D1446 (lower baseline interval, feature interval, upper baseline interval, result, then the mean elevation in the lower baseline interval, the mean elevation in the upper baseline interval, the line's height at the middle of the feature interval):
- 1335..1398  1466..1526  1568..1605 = 4.86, 8.88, 9.02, 8.96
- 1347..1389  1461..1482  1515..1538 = 1.20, 8.76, 8.3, 8.46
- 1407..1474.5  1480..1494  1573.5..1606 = -0.63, 7.63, 9.1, 8.08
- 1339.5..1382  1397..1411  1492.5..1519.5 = 2.10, 9.14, 8.27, 8.88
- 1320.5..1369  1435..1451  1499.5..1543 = 2.79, 9.55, 8.4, 8.91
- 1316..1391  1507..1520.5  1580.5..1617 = 1.30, 9.24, 9.18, 9.2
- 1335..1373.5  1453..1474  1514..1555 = 1.93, 9.36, 8.44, 8.8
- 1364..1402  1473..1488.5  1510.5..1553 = 0.62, 8.4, 8.48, 8.45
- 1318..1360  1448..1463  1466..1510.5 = 1.32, 9.73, 8.26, 8.58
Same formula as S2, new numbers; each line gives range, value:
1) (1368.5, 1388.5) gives 8.56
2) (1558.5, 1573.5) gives 8.61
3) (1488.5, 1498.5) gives 8.33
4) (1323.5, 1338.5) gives 9.9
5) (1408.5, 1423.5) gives 7.36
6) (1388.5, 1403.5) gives 7.88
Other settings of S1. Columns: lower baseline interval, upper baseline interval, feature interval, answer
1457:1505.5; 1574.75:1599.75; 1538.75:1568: 0.6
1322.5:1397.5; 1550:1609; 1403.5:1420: 3.0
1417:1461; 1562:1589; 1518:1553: -0.2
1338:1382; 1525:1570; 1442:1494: 5.0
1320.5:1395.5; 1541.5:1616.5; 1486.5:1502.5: 1.1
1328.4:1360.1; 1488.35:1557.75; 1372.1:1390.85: 2.1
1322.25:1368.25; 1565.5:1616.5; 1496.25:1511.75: 1.4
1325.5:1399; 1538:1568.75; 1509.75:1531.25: 0.9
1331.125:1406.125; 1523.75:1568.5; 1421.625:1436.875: 2.0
